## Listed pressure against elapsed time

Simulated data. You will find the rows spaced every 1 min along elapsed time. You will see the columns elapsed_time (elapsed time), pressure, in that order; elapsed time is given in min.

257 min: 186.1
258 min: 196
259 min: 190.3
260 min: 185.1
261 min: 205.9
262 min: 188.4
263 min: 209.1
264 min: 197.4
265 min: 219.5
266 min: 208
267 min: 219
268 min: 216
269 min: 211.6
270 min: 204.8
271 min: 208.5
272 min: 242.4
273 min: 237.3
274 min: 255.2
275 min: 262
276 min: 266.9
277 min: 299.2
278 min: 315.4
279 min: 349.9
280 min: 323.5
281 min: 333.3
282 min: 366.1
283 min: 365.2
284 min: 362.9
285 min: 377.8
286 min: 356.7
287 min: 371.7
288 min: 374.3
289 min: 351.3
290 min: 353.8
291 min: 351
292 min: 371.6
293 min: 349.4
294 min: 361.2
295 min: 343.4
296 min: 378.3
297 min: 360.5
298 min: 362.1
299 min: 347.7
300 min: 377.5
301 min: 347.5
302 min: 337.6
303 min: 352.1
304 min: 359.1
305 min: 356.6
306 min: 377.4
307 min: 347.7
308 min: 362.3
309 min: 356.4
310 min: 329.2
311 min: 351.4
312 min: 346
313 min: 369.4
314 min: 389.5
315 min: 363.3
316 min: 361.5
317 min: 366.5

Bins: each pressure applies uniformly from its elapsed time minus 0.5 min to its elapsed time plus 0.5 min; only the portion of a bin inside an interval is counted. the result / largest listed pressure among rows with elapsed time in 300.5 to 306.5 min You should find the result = 377.4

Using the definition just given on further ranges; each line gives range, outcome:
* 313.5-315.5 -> 389.5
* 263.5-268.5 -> 219.5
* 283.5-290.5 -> 377.8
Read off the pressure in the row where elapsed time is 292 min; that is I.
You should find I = 371.6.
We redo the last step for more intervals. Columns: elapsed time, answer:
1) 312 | 346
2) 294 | 361.2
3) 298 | 362.1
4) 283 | 365.2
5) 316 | 361.5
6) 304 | 359.1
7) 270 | 204.8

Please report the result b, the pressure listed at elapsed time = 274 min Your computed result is 255.2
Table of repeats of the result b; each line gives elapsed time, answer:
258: 196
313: 369.4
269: 211.6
